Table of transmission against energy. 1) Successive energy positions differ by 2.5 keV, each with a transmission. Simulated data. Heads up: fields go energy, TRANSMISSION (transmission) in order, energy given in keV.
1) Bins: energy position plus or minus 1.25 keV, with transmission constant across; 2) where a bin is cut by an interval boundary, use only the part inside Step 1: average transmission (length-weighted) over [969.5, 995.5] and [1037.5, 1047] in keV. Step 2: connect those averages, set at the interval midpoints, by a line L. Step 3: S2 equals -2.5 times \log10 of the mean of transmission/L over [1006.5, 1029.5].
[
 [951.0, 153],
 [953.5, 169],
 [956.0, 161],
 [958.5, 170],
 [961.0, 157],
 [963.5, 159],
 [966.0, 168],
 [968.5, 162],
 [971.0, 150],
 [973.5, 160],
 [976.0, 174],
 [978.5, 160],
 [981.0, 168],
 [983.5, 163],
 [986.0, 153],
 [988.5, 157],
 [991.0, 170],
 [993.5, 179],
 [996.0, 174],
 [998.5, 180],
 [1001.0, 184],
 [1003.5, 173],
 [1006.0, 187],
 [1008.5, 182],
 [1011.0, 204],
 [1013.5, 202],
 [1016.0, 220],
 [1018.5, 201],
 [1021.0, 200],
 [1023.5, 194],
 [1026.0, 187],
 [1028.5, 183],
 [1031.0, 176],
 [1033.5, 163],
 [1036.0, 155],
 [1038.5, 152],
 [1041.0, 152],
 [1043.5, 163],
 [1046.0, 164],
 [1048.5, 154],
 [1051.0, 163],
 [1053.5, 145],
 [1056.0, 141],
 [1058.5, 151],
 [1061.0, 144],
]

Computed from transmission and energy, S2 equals -0.22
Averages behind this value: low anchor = 164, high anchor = 158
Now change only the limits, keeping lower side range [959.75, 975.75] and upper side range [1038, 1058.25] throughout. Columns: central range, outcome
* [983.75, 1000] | -0.07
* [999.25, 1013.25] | -0.19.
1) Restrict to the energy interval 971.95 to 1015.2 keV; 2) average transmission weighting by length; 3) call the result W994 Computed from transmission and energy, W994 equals 175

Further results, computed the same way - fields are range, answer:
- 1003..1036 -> 189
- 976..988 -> 162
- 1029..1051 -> 161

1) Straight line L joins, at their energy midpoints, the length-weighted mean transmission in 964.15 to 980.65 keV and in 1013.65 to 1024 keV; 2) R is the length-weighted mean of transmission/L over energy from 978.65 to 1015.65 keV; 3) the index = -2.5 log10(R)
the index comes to 0.05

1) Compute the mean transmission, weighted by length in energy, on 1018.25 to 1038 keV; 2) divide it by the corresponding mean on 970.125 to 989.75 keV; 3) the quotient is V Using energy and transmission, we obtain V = 1.12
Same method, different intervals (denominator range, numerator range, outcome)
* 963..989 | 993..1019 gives 1.17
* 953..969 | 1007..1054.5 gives 1.08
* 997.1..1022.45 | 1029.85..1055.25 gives 0.82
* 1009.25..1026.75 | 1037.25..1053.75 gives 0.78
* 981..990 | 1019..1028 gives 1.21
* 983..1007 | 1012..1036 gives 1.10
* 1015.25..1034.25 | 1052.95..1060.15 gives 0.76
